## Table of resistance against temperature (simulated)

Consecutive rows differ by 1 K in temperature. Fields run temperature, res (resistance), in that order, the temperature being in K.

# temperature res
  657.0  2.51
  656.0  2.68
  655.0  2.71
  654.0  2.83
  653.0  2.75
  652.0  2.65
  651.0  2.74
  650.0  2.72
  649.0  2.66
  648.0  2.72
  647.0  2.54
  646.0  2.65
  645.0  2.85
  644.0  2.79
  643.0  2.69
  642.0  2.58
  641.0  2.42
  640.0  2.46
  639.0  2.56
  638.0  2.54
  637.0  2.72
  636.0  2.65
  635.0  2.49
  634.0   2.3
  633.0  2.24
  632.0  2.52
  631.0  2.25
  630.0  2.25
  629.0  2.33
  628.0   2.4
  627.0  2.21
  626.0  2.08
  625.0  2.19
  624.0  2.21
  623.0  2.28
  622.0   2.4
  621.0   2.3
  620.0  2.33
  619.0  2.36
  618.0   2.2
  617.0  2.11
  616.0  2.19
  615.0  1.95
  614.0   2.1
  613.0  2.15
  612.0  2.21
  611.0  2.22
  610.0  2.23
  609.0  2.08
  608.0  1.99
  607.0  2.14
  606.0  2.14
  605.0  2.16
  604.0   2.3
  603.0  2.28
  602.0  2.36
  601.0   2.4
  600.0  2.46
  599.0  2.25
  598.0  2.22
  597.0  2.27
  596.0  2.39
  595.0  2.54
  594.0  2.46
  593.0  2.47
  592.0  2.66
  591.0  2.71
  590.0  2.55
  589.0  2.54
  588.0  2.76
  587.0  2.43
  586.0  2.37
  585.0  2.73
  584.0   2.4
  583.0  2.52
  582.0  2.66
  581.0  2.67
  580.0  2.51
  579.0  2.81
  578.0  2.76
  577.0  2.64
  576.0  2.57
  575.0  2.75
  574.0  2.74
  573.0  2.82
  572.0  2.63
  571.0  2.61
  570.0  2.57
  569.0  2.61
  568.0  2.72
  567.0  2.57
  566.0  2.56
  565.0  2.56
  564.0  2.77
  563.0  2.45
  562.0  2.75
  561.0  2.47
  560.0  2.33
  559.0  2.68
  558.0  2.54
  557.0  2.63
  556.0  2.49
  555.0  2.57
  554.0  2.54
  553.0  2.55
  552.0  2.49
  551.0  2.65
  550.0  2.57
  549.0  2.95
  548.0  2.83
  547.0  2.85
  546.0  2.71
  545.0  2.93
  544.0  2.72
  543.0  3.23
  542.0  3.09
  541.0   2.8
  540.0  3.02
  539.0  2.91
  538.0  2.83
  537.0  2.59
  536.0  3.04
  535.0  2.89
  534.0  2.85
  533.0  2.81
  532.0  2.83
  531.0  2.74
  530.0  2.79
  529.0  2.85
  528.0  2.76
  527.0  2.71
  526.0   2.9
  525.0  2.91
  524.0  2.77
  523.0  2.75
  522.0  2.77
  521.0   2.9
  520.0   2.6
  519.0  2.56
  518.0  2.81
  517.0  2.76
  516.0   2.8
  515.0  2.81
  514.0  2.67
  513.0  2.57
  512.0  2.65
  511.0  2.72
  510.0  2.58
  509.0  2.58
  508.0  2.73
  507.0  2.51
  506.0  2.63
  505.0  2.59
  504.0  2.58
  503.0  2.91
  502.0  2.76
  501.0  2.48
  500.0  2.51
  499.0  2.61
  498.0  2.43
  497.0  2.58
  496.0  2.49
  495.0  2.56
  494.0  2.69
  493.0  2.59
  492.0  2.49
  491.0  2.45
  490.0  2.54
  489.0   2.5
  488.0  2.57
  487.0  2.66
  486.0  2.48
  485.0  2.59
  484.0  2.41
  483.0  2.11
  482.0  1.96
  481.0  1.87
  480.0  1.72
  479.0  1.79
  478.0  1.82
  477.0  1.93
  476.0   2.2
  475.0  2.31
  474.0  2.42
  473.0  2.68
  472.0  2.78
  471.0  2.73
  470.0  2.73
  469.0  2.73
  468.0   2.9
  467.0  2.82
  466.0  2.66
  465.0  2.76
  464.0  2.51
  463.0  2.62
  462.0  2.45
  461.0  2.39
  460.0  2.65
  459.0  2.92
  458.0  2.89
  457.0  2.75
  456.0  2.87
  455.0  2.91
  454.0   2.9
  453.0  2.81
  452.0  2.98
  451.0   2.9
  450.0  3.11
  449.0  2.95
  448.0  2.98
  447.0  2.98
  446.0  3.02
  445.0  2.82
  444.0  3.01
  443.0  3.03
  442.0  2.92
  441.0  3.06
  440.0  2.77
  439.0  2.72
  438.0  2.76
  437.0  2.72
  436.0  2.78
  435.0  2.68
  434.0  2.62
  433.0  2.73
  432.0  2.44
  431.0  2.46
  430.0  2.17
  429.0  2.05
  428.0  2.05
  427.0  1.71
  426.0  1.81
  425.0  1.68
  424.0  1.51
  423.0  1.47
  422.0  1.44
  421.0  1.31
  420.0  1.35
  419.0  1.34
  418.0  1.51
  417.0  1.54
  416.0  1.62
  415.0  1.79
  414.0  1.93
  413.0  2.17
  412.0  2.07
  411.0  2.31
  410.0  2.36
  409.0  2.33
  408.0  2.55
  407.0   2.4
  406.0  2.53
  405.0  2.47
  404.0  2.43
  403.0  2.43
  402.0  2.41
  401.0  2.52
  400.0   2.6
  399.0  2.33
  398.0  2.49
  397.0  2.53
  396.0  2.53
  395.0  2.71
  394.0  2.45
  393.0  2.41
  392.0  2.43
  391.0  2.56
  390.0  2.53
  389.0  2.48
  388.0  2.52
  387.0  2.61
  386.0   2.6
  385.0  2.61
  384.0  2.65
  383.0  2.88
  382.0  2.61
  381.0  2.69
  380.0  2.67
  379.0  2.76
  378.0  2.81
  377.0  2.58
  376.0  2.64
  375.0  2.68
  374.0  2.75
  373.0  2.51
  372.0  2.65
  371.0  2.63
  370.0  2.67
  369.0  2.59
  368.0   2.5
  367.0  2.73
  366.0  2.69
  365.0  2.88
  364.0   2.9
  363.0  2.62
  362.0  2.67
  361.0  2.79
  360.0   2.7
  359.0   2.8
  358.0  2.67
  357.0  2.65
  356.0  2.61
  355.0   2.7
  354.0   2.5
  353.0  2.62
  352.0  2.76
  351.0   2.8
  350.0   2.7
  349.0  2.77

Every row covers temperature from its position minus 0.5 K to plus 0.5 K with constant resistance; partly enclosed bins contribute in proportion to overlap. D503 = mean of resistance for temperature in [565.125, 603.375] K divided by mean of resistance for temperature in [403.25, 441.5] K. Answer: 1.19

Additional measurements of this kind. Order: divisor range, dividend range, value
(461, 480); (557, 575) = 1.06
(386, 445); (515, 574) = 1.19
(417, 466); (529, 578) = 1.10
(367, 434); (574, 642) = 1.03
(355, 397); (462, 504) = 0.94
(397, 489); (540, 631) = 1.03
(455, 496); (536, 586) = 1.08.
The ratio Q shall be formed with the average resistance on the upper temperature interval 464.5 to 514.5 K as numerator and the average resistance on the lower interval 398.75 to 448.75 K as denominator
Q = 1.09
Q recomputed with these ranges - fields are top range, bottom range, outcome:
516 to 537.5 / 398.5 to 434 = 1.35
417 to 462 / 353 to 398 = 0.93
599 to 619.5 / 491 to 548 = 0.81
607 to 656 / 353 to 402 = 0.92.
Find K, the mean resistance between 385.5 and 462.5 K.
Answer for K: 2.43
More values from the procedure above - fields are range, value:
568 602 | 2.56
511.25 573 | 2.73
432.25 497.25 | 2.63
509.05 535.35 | 2.76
